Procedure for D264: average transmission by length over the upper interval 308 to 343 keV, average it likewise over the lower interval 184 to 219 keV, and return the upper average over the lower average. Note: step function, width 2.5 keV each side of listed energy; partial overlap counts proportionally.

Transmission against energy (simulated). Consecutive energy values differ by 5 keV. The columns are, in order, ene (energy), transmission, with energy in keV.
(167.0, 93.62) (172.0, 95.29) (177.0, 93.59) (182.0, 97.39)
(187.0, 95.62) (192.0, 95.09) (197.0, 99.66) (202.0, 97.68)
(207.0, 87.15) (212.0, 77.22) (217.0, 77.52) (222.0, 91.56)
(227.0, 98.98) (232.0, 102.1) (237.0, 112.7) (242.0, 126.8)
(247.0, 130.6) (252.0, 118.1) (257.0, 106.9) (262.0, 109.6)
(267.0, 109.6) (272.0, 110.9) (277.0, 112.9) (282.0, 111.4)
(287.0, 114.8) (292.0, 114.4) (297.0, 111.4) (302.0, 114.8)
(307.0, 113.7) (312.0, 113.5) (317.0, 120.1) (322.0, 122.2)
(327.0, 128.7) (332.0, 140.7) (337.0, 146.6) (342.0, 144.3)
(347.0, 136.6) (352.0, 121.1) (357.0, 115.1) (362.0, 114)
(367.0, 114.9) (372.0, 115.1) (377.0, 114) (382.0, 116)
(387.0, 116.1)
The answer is 1.4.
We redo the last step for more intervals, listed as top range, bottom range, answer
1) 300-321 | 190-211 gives 1.24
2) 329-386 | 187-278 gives 1.21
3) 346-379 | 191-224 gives 1.32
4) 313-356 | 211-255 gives 1.25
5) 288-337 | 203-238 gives 1.32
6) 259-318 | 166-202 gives 1.18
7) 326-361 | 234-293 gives 1.16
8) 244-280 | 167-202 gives 1.19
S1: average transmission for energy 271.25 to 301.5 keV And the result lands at 113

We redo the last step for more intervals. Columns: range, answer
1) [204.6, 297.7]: 106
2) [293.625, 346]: 126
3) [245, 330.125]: 116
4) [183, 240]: 94.5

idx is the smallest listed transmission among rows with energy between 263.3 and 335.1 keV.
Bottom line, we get 109.6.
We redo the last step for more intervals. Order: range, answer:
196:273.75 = 77.22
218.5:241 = 91.56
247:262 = 106.9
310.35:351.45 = 113.5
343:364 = 114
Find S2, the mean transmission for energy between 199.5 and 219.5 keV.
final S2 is 84.9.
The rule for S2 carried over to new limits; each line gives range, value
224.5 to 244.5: 110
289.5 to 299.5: 113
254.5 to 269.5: 109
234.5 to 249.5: 123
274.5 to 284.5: 112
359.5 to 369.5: 114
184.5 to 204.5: 97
